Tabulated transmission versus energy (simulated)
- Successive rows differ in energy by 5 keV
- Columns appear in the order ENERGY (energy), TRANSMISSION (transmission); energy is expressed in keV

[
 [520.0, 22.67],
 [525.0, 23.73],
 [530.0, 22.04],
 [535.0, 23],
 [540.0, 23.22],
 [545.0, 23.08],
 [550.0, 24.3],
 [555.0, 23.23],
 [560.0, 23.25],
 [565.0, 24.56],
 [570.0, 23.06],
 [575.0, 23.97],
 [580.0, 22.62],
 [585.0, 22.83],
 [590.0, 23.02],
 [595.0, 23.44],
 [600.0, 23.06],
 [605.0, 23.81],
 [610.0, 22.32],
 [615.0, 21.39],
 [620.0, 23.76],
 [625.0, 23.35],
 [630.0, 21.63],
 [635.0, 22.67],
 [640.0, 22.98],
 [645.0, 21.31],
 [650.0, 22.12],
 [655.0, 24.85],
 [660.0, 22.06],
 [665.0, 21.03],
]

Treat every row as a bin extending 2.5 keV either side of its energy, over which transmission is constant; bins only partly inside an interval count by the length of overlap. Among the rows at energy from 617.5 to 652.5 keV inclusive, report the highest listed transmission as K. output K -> 23.76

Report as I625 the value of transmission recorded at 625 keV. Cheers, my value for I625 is 23.35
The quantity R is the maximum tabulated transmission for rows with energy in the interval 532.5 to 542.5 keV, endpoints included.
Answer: 23.22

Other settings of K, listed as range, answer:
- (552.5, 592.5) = 24.56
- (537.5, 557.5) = 24.3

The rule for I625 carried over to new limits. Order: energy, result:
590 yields 23.02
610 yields 22.32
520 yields 22.67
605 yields 23.81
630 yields 21.63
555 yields 23.23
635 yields 22.67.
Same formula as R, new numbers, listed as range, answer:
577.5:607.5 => 23.81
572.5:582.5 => 23.97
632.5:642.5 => 22.98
